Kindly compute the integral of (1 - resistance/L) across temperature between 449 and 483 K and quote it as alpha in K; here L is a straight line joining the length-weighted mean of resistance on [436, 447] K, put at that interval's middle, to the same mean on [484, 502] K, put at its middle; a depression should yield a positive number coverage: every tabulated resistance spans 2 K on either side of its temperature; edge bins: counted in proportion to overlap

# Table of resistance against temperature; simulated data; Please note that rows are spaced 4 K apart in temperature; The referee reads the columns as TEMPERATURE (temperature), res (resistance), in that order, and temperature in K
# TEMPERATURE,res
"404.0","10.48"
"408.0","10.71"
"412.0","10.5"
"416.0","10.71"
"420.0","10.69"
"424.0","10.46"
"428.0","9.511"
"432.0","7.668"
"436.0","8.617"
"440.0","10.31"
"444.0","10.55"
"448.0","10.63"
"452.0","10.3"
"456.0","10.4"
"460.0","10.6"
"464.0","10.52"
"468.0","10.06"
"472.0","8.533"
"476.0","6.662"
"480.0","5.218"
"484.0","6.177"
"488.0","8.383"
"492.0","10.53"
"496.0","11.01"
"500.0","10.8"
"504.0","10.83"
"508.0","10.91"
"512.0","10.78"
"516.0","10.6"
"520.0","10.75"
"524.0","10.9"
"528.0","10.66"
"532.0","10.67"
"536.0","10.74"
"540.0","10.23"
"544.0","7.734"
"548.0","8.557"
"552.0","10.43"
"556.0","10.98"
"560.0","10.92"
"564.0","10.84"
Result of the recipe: 3.2 K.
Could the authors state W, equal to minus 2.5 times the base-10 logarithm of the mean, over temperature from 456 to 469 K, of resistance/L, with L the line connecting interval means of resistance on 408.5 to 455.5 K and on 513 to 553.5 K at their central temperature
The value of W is -0.038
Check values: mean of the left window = 10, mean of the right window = 10.1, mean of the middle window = 10.4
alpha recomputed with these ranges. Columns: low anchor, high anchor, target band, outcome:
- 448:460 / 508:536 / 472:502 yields 6.19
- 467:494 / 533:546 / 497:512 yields -3.95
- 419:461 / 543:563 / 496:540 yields -3.78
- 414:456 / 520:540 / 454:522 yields 5.26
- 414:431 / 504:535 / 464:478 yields 2.34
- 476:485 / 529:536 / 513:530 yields -1.93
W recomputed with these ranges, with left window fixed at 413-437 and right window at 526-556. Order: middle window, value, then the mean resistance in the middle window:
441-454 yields -0.08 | 10.5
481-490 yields 0.36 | 7.05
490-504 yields -0.10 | 10.8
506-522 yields -0.09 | 10.8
